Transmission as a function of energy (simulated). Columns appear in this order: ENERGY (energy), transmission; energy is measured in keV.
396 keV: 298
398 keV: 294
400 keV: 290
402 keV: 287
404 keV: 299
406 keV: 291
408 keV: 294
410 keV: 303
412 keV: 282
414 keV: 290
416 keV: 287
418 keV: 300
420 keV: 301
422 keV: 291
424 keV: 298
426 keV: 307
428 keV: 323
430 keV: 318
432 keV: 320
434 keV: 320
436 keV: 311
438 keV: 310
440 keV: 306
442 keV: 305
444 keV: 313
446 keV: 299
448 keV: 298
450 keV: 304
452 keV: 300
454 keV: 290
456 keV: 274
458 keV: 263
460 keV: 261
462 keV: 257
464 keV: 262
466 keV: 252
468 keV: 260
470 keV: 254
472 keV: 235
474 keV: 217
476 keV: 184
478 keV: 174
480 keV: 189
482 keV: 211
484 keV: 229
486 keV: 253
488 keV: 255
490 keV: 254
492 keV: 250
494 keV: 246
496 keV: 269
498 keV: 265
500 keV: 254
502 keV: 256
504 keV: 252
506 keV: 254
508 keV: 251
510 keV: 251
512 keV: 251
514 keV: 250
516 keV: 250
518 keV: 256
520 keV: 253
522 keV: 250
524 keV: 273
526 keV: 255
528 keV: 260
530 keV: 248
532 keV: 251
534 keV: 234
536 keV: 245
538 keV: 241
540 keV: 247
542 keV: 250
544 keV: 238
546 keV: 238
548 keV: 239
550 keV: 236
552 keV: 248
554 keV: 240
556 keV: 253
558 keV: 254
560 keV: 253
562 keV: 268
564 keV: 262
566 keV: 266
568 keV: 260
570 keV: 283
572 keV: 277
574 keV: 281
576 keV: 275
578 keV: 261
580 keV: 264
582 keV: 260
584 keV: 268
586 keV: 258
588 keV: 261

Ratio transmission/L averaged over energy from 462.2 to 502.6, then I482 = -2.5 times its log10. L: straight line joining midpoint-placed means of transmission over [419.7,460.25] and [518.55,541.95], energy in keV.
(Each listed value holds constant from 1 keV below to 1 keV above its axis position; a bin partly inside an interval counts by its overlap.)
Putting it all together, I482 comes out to 0.16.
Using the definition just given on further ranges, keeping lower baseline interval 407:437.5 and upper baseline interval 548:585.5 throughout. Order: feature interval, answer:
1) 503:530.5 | 0.088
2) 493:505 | 0.096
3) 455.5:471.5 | 0.126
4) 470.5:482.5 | 0.375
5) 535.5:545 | 0.104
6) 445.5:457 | 0.003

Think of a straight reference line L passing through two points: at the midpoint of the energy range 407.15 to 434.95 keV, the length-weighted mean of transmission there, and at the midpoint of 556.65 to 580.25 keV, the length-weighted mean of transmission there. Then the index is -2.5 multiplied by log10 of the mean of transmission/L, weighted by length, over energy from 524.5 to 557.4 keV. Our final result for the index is 0.116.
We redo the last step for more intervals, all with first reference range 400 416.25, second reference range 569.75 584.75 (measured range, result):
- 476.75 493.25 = 0.238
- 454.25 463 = 0.077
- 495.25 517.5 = 0.101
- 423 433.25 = -0.087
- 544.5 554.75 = 0.144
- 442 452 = -0.060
